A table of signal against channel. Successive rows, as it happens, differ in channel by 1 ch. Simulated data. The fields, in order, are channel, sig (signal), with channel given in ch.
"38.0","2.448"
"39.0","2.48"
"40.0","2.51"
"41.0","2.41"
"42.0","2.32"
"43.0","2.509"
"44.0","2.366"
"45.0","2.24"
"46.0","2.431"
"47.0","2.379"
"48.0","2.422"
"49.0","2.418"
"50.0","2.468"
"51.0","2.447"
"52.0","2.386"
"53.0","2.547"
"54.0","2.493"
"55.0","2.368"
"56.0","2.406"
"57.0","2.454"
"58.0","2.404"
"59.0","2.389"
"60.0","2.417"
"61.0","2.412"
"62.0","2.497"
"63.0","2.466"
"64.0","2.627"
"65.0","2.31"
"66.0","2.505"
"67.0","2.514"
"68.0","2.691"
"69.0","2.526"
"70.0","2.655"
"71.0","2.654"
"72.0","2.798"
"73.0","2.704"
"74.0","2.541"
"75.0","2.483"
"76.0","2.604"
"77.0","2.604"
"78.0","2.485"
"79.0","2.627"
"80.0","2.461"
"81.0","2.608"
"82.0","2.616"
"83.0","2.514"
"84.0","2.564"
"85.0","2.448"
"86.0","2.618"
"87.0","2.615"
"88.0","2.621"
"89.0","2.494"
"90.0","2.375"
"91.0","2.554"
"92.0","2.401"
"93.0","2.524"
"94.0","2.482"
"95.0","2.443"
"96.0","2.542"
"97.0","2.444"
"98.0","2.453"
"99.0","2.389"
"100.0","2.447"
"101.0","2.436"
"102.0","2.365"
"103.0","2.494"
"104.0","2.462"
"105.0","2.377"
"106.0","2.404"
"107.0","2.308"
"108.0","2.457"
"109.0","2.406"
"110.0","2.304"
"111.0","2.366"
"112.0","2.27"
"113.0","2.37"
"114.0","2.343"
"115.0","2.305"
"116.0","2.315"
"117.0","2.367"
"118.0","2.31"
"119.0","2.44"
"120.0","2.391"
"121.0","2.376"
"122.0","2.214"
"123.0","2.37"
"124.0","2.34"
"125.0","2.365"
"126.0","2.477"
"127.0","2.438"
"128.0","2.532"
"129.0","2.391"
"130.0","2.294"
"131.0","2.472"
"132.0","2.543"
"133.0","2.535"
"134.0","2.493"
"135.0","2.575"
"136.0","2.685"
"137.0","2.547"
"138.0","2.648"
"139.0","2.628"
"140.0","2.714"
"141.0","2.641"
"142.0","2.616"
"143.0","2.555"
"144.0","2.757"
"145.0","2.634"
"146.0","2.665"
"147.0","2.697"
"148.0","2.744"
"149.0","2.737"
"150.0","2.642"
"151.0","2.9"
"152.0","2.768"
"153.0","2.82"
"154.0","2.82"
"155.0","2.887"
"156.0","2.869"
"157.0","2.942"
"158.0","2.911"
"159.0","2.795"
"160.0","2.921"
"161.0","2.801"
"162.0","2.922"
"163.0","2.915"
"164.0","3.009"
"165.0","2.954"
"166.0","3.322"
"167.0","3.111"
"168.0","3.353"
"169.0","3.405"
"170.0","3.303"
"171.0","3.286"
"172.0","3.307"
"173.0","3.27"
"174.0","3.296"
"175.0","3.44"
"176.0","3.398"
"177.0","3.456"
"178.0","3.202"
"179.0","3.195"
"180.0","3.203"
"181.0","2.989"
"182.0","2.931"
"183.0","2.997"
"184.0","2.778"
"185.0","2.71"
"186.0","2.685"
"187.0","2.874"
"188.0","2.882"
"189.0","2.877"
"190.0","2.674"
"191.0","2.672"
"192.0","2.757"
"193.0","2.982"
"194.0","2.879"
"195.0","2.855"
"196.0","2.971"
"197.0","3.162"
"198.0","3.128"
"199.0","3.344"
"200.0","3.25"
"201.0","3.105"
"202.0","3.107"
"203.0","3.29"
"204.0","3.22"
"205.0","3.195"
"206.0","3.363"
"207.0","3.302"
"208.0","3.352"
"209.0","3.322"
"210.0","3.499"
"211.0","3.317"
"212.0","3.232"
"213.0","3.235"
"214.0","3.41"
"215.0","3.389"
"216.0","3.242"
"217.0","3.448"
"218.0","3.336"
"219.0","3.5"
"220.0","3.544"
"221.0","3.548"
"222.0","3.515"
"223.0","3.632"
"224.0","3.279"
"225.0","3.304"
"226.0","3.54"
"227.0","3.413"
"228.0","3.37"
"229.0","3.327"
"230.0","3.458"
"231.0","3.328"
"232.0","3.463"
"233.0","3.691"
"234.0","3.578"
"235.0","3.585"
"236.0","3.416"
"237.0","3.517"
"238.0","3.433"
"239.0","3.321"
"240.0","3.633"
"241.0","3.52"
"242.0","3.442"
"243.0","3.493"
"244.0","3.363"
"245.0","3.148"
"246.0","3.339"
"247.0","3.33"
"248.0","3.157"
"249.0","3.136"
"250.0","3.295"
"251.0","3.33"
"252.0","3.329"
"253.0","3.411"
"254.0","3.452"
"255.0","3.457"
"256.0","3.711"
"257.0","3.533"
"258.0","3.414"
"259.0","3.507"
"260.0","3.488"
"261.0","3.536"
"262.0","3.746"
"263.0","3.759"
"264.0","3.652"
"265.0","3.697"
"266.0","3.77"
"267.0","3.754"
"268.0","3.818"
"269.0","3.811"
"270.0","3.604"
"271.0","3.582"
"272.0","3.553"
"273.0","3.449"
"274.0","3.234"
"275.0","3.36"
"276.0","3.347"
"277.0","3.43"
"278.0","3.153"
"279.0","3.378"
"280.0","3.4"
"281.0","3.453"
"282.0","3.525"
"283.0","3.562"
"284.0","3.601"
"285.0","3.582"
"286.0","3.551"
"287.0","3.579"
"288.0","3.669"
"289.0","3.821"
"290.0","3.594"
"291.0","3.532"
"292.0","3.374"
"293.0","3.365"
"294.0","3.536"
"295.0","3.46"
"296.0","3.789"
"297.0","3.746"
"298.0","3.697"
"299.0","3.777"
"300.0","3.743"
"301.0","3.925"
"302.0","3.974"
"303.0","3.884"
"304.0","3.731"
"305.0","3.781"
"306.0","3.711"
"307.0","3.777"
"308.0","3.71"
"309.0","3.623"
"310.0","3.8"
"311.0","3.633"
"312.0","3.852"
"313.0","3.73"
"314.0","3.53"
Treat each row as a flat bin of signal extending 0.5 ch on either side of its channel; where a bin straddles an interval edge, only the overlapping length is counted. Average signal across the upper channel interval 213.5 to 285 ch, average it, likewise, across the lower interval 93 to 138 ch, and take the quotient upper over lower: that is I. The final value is 1.4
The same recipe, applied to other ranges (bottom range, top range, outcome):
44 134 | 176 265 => 1.34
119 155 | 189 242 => 1.28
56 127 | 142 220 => 1.24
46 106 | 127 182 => 1.15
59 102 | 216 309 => 1.40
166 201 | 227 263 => 1.12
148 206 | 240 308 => 1.17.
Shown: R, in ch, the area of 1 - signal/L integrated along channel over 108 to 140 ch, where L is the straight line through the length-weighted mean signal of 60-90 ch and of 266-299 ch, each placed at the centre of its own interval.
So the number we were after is 4.2 ch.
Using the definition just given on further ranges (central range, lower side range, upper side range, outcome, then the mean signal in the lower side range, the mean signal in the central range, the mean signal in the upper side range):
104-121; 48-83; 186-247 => 2.4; 2.52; 2.36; 3.28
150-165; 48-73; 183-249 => 0.5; 2.5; 2.87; 3.26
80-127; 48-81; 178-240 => 4.7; 2.51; 2.43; 3.23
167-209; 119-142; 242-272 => -2.4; 2.49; 3.11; 3.5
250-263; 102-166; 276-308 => -0.4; 2.58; 3.5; 3.61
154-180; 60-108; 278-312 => -1.5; 2.51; 3.13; 3.64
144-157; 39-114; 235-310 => 0.5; 2.47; 2.77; 3.55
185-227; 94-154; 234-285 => -1.4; 2.49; 3.2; 3.48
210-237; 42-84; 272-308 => -1.3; 2.5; 3.43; 3.59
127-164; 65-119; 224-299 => 1.4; 2.48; 2.7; 3.5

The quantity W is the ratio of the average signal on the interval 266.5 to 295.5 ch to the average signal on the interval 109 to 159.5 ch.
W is 1.38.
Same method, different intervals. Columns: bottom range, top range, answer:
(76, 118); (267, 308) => 1.47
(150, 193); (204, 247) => 1.13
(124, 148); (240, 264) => 1.34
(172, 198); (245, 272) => 1.17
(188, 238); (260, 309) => 1.10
